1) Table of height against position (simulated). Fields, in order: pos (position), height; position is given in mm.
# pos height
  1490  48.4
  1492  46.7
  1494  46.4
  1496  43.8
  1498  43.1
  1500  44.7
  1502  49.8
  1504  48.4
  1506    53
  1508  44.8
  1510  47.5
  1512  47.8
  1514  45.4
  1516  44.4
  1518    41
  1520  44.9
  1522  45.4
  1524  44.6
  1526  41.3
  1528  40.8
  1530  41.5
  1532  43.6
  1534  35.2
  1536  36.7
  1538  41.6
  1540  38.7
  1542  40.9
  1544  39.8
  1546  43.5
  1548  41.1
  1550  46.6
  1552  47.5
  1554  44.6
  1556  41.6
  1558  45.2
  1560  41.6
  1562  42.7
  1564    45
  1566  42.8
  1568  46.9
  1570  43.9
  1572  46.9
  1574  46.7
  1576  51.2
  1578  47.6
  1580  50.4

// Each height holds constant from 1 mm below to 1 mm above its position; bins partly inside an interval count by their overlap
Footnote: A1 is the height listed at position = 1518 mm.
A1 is 41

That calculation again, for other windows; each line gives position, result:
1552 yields 47.5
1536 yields 36.7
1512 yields 47.8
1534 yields 35.2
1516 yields 44.4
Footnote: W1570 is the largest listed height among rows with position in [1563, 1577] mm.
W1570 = 51.2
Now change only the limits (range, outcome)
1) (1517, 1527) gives 45.4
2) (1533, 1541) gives 41.6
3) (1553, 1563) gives 45.2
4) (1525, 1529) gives 41.3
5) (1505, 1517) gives 53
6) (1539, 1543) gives 40.9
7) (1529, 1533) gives 43.6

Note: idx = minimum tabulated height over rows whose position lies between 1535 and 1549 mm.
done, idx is 36.7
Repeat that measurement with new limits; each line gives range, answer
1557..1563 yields 41.6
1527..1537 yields 35.2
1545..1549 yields 41.1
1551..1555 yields 44.6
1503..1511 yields 44.8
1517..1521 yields 41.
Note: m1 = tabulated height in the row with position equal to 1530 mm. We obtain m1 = 41.5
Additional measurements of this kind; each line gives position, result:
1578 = 47.6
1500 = 44.7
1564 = 45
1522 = 45.4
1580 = 50.4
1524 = 44.6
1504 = 48.4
